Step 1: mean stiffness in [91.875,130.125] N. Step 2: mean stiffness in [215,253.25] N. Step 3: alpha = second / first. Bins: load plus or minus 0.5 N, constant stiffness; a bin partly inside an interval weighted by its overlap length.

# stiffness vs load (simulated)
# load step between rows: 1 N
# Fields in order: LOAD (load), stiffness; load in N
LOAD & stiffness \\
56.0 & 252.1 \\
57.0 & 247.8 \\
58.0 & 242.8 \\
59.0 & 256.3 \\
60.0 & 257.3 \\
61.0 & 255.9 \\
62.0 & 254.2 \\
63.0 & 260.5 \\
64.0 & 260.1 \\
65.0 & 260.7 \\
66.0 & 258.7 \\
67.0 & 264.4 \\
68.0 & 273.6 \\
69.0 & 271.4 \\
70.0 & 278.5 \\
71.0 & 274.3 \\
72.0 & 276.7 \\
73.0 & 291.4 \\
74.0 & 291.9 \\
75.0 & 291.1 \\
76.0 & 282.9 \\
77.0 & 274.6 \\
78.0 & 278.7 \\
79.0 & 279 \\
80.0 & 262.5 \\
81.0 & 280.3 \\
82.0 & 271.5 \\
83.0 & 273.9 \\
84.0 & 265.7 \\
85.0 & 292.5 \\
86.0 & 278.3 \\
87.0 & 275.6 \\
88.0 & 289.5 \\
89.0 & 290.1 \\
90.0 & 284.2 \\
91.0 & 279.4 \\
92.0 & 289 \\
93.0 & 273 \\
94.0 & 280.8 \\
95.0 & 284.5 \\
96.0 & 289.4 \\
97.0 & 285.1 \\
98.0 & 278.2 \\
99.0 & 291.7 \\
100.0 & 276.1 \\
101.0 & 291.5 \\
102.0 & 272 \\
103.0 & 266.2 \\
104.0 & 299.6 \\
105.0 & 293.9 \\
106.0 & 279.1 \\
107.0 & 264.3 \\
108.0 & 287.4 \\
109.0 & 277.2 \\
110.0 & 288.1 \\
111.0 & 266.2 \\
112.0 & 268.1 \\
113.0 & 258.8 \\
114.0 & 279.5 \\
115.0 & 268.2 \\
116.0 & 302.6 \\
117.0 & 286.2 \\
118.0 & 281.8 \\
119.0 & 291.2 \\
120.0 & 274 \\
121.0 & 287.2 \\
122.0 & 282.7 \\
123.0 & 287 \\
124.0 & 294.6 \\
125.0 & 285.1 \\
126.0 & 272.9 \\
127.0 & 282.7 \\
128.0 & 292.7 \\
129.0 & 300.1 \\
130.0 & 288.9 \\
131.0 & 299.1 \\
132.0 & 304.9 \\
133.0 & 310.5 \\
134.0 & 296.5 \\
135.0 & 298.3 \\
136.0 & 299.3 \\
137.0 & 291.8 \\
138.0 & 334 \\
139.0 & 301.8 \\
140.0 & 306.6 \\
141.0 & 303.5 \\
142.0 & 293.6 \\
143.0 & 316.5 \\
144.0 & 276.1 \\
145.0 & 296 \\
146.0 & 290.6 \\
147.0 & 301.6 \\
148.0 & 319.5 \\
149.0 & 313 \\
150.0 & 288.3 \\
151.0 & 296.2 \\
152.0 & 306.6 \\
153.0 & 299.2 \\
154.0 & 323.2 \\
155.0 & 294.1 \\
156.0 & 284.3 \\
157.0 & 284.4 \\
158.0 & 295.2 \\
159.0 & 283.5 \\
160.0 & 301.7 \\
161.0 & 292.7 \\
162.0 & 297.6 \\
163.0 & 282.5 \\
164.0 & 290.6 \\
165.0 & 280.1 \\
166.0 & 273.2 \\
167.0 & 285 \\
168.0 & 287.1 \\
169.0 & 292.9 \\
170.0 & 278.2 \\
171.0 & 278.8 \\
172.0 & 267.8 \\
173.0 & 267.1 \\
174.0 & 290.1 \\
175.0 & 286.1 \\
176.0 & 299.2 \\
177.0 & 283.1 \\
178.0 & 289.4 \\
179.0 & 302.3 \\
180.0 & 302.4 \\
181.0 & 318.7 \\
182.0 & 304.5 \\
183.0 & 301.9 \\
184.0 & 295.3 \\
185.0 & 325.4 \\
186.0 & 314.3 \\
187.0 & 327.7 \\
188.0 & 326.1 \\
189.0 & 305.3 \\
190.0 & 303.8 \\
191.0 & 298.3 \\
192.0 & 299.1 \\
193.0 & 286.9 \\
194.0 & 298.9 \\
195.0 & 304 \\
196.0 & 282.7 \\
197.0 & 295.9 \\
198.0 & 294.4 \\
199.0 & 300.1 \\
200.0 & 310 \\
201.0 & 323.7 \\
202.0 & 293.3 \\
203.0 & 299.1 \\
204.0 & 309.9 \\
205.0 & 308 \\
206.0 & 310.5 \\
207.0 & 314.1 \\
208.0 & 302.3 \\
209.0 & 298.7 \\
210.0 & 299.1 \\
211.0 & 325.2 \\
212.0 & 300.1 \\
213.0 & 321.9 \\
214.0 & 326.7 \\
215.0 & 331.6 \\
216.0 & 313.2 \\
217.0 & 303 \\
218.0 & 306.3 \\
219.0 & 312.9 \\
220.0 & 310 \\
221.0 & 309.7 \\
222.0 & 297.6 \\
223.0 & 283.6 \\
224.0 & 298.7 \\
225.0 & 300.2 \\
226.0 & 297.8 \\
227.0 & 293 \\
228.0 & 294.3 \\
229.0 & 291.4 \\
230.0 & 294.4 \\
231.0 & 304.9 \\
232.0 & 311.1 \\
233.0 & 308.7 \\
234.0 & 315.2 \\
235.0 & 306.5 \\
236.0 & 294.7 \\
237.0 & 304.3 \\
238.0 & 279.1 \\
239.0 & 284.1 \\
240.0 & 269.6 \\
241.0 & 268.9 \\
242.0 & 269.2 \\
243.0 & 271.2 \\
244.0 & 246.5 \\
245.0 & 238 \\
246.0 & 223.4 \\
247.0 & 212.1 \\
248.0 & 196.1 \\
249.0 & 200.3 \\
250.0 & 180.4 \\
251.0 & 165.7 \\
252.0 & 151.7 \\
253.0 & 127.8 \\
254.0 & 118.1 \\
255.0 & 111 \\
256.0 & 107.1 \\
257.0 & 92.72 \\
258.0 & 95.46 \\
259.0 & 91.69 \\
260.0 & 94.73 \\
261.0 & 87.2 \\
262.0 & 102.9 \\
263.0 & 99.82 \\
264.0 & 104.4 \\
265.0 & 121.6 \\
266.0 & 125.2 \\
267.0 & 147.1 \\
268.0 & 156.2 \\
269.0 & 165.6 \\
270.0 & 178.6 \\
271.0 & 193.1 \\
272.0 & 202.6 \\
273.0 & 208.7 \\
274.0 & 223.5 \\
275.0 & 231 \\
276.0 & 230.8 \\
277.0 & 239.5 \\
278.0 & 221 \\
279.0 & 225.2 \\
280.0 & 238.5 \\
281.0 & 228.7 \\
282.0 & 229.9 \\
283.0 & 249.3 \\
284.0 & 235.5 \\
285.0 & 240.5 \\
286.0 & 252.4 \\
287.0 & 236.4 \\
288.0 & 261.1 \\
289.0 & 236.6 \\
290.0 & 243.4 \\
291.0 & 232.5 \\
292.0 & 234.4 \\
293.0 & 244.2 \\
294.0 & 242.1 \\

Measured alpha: 1.0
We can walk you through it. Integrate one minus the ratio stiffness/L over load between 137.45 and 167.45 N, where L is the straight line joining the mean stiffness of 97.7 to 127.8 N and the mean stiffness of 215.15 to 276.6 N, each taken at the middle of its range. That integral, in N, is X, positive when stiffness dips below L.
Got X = -3.8 N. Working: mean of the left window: 281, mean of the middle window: 297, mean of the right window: 222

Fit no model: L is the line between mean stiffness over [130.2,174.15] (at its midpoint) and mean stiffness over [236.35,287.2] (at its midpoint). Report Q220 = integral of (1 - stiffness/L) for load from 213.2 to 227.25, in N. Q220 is -4.6 N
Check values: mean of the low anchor 295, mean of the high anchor 192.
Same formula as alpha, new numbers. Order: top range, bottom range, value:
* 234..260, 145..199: 0.69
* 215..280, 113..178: 0.76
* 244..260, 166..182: 0.54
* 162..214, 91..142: 1.04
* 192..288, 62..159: 0.85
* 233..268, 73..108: 0.66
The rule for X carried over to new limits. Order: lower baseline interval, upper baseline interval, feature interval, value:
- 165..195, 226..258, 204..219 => -2.6 N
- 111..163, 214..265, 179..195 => -2.6 N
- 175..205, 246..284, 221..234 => -3.5 N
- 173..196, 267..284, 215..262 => 2.4 N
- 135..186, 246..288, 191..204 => -2.3 N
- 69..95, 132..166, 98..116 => 0.5 N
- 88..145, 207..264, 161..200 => -4.6 N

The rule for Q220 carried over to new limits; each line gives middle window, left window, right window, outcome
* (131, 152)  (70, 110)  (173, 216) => -0.7 N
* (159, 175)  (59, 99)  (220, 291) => -2.4 N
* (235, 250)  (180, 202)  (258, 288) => -1.5 N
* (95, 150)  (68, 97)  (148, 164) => -0.1 N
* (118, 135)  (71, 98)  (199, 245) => -0.2 N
